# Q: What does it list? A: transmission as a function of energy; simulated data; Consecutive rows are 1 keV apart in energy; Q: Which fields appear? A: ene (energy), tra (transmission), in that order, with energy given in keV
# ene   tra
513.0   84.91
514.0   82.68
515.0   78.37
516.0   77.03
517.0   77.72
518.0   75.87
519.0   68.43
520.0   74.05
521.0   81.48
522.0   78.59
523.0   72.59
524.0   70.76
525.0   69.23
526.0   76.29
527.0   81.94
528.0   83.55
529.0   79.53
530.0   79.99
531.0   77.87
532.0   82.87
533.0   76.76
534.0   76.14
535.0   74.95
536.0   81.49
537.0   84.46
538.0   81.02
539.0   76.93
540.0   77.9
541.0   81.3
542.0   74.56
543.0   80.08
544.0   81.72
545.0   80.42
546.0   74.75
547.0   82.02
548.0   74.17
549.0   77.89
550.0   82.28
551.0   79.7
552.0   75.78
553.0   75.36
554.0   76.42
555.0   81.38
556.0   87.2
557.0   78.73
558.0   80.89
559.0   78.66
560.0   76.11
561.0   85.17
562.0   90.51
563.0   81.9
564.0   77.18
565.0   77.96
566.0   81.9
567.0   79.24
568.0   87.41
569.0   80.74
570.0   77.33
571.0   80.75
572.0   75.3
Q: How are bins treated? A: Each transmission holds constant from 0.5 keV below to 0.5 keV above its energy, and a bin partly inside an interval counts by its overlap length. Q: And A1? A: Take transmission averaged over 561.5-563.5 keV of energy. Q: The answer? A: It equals 86.2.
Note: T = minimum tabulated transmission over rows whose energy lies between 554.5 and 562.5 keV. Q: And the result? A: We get 76.11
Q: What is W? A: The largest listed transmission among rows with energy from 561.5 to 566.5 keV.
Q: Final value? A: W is 90.51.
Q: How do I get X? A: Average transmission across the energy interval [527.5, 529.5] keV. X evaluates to 81.5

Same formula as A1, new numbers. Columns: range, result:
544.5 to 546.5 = 77.6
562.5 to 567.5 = 79.6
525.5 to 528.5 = 80.6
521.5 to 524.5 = 74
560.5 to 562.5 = 87.8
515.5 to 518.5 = 76.9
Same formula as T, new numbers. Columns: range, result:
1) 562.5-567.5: 77.18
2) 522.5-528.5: 69.23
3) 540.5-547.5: 74.56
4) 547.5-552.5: 74.17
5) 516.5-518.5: 75.87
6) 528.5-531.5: 77.87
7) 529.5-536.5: 74.95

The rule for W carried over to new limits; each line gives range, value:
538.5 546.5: 81.72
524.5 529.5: 83.55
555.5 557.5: 87.2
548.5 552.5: 82.28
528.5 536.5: 82.87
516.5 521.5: 81.48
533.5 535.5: 76.14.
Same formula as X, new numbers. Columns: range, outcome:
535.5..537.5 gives 83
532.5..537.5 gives 78.8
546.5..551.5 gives 79.2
